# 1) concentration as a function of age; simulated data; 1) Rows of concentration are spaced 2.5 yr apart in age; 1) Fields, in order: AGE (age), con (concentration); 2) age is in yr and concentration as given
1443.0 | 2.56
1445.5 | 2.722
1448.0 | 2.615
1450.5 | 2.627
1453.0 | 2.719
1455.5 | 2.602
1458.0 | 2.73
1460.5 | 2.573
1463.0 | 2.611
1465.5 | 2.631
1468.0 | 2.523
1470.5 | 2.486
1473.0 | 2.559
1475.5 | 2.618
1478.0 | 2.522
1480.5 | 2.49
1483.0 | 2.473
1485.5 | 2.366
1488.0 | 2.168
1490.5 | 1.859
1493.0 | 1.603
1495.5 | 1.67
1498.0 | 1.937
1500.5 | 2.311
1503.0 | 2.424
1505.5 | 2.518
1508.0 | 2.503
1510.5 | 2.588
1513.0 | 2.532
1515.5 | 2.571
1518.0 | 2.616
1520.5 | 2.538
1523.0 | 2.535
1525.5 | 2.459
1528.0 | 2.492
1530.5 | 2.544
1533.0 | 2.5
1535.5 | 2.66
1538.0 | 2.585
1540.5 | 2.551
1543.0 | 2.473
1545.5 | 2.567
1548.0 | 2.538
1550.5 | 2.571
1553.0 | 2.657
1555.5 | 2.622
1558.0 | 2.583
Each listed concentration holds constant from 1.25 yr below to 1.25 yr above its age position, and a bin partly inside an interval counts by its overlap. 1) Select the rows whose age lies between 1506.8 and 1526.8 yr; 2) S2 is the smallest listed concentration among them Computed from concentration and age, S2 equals 2.459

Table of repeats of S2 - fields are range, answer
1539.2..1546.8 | 2.473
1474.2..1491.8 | 1.859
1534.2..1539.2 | 2.585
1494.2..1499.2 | 1.67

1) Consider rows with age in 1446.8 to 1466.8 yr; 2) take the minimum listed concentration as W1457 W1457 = 2.573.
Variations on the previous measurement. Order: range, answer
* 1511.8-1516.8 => 2.532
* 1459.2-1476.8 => 2.486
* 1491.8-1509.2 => 1.603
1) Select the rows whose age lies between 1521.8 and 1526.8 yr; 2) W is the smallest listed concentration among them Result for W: 2.459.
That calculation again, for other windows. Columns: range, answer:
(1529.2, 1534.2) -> 2.5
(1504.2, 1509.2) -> 2.503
